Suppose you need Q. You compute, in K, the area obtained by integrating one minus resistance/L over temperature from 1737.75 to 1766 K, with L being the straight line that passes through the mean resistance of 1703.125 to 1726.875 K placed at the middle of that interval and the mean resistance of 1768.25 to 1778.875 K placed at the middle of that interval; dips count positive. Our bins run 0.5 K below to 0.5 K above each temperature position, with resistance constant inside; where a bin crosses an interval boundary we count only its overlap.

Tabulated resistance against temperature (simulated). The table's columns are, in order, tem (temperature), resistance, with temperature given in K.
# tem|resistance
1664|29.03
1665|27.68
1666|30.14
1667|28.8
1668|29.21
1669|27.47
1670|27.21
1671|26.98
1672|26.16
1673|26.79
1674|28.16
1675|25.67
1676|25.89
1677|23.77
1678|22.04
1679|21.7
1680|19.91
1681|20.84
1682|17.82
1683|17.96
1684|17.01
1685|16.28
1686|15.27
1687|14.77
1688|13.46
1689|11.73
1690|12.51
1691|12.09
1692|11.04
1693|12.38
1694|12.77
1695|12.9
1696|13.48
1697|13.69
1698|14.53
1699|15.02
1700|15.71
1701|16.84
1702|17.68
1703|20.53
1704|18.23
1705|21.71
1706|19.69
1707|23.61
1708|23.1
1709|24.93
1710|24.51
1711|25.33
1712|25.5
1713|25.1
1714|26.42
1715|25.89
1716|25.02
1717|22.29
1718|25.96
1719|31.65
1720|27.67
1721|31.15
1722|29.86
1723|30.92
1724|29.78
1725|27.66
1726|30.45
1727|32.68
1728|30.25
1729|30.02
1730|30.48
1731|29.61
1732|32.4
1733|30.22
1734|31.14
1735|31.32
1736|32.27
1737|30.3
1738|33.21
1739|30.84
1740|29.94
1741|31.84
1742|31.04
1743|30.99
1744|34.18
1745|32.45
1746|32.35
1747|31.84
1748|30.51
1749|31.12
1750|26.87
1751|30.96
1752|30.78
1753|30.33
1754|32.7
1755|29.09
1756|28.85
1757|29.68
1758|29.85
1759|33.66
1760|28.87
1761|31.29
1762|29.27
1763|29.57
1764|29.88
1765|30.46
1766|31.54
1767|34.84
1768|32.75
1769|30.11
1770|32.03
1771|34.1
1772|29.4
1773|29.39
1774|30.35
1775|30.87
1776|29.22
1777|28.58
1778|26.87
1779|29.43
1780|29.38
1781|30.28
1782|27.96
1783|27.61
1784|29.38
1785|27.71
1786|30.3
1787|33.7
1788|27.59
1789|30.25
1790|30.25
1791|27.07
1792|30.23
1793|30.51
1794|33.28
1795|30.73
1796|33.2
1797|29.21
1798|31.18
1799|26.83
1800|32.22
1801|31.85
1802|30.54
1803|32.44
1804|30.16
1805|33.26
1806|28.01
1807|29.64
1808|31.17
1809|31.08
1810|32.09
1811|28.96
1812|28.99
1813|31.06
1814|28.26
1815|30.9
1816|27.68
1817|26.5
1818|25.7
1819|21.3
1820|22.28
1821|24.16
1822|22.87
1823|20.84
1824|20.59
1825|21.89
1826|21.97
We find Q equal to -2.21 K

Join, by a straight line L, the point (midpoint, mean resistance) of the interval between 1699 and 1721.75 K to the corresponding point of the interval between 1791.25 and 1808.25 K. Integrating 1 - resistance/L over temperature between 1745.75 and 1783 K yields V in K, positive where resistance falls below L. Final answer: -3.4 K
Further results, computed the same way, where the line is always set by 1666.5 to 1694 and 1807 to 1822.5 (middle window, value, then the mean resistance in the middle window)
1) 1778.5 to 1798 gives -2.8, 29.9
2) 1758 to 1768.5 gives -2.7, 31.1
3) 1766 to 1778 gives -2.7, 30.9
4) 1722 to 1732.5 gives -3.5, 30.4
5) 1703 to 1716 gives -1.0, 23.6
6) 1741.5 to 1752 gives -3.2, 31.2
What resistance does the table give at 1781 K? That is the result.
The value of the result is 30.28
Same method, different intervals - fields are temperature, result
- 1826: 21.97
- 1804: 30.16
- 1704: 18.23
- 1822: 22.87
